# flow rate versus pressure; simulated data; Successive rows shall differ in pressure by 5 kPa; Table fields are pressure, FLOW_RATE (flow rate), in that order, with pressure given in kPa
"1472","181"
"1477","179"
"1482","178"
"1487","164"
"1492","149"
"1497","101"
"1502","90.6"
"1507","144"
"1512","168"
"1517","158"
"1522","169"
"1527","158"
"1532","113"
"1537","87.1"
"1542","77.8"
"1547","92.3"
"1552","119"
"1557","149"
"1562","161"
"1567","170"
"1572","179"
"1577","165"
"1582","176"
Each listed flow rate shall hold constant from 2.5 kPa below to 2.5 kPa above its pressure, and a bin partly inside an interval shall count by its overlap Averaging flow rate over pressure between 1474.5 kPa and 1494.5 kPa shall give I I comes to 168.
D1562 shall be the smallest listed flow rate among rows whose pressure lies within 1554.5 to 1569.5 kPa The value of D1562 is 149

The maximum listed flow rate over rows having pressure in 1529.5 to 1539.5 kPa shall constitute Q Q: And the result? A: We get 113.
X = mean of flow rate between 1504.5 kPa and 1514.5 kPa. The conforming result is 156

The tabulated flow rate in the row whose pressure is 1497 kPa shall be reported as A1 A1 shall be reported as 101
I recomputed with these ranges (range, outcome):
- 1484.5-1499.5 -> 138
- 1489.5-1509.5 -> 121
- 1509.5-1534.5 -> 153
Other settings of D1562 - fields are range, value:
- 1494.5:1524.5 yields 90.6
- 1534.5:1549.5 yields 77.8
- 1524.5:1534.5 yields 113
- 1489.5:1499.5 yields 101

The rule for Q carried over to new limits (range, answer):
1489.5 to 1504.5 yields 149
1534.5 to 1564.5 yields 161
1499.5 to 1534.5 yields 169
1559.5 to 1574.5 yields 179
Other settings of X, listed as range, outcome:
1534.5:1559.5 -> 105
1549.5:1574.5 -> 156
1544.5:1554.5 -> 106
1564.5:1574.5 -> 174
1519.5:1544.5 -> 121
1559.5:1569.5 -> 166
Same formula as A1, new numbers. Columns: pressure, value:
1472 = 181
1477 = 179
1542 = 77.8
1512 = 168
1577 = 165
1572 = 179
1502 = 90.6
